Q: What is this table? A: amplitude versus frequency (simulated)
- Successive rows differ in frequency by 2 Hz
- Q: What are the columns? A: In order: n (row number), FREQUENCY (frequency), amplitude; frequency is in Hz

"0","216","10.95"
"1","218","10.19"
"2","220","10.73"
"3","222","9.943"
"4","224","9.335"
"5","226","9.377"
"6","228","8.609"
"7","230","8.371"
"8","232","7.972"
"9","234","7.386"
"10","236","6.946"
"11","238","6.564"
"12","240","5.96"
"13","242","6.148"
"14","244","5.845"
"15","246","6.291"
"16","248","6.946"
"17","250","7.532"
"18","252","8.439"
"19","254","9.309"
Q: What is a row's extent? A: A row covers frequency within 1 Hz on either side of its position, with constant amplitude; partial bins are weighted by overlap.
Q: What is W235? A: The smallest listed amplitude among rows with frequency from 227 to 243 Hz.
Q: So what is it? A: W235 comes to 5.96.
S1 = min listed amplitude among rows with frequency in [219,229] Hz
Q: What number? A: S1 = 8.609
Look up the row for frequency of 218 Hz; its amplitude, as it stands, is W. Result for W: 10.19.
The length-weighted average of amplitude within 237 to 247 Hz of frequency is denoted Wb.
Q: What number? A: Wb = 6.16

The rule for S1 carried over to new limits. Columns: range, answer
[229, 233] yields 7.972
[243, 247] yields 5.845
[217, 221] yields 10.19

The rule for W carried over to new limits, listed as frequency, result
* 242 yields 6.148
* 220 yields 10.73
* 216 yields 10.95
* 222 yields 9.943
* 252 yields 8.439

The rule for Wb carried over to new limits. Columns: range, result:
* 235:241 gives 6.49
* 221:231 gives 9.13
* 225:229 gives 8.99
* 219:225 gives 10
